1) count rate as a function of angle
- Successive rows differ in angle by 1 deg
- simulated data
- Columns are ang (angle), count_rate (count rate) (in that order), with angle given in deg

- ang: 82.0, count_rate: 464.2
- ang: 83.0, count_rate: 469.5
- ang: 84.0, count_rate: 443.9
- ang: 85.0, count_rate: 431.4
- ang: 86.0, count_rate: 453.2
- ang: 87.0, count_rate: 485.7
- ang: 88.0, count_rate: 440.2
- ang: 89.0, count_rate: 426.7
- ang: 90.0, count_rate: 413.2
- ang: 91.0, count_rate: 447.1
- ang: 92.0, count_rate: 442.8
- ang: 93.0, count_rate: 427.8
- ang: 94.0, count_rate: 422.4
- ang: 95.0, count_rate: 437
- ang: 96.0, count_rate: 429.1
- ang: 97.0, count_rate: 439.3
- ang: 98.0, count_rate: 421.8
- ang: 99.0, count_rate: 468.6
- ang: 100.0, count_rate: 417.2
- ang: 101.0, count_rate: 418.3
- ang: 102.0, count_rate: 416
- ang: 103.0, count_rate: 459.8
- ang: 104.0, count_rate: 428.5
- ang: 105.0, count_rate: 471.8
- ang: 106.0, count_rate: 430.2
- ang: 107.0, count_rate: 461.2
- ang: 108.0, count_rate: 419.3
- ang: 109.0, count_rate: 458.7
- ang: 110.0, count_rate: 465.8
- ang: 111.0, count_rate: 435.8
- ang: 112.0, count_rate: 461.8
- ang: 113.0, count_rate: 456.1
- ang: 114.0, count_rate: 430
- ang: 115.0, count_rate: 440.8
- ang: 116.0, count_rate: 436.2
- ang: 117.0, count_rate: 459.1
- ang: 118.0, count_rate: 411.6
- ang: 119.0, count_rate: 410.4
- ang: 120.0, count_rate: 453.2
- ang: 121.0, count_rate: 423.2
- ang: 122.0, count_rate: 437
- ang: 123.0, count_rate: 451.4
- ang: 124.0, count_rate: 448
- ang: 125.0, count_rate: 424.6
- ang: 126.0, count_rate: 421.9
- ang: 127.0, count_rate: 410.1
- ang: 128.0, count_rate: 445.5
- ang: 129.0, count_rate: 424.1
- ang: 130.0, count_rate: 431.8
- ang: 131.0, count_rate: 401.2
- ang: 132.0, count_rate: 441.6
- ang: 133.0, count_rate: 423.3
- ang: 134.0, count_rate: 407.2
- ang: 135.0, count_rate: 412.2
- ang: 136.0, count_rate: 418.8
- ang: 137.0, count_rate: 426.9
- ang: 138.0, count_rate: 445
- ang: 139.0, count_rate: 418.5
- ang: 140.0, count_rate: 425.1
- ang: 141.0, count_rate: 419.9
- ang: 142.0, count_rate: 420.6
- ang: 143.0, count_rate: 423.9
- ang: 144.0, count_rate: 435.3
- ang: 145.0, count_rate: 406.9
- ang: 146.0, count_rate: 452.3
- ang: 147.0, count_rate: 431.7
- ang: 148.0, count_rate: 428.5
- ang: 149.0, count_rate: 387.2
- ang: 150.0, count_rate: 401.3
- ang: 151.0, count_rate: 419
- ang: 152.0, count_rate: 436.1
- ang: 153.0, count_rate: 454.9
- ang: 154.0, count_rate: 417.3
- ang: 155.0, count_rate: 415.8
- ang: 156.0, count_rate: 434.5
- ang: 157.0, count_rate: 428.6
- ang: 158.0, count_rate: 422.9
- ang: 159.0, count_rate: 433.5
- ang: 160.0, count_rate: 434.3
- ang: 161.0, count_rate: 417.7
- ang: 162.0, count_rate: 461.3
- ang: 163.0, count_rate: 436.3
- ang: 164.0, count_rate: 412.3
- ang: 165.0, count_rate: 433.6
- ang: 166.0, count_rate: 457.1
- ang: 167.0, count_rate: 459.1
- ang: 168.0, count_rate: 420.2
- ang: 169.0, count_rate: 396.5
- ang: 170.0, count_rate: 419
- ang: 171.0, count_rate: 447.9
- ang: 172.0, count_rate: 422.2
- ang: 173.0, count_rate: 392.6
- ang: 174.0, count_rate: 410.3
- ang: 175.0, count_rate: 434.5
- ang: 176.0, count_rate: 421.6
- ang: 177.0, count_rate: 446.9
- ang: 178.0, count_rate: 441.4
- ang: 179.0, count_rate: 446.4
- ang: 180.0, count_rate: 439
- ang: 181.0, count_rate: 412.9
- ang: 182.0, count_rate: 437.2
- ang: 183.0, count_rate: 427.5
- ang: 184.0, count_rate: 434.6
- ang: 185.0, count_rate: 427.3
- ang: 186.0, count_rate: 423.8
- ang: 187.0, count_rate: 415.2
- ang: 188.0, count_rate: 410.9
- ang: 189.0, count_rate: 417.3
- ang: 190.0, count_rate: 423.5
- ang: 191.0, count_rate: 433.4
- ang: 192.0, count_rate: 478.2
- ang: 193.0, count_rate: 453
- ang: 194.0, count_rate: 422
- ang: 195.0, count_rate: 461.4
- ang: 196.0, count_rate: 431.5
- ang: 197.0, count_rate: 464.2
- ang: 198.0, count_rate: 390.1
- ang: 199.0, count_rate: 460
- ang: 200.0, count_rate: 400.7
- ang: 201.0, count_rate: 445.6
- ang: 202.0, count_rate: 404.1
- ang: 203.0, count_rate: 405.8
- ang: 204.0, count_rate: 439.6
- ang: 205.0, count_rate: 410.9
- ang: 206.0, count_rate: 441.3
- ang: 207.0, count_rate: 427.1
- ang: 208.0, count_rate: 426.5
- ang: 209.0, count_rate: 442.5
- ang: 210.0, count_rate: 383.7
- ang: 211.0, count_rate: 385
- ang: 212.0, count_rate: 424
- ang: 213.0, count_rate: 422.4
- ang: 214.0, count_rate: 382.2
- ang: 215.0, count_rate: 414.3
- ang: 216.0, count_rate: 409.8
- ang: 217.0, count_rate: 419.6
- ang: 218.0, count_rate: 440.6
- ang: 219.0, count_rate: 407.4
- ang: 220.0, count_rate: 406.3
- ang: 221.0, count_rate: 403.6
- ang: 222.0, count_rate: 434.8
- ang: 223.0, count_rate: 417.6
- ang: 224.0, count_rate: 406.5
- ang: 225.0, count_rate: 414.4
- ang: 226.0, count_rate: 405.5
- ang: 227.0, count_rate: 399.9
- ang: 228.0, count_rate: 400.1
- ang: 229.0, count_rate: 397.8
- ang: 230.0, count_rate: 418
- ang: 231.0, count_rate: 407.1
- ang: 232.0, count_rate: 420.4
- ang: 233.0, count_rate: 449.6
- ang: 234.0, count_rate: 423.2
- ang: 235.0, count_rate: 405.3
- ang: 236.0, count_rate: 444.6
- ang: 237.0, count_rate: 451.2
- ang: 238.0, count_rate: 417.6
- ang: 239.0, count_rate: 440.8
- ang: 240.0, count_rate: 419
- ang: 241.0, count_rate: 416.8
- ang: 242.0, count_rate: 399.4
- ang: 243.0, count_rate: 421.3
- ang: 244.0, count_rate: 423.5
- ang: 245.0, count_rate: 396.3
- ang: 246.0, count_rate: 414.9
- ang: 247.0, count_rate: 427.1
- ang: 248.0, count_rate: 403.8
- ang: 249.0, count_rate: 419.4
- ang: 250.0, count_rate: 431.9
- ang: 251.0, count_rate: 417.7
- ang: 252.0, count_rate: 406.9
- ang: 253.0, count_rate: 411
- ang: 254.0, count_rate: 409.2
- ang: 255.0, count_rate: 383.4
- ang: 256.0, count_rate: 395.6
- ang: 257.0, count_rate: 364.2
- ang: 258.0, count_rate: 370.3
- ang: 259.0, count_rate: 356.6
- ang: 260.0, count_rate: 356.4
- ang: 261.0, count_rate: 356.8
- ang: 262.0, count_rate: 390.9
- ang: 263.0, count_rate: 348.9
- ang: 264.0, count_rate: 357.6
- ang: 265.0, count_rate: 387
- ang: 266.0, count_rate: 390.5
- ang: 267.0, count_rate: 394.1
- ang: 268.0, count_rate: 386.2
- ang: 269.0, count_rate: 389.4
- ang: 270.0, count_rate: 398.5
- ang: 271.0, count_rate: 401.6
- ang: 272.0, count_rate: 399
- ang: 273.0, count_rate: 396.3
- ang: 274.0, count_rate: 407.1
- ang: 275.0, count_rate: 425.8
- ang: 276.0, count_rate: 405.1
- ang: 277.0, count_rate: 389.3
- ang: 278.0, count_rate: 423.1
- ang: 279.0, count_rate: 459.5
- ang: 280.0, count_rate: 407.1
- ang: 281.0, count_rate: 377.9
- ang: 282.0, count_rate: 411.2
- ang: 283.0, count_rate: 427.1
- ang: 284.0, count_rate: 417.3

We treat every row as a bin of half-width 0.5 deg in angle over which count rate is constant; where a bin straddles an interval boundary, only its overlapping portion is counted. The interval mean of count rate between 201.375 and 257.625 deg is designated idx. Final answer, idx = 414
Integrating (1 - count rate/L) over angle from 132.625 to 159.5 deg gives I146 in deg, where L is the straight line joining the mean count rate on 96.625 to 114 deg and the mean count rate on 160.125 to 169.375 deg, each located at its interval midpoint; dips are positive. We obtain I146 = 0.75 deg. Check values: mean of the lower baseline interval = 443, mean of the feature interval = 424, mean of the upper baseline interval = 433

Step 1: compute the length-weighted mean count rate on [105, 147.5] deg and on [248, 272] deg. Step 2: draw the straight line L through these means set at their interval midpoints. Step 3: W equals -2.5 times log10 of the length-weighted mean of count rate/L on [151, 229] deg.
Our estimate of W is -0.03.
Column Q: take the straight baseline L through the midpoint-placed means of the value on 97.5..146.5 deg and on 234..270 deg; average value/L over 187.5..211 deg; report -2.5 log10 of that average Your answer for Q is -0.04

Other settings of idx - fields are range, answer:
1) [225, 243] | 419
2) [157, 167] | 435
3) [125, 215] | 426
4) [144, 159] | 425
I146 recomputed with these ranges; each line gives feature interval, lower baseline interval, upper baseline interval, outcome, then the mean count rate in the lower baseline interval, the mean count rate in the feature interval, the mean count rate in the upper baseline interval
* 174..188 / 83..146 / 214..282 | -0.32 deg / 435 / 430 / 406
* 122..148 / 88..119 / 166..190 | 0.38 deg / 438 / 427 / 427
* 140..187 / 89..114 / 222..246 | 0.14 deg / 439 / 428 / 418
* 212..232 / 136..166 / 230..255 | 0.45 deg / 427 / 412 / 419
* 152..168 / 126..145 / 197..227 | -0.49 deg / 423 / 434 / 417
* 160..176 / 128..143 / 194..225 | -0.23 deg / 423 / 428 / 420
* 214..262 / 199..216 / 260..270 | -1.57 deg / 417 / 409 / 378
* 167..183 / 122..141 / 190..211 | 0.06 deg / 427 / 427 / 430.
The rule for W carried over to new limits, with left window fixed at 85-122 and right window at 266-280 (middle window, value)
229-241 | -0.03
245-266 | 0.05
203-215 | 0.00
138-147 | 0.01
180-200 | -0.03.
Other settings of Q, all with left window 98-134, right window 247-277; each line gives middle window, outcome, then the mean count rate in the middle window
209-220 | -0.010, 410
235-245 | -0.065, 424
